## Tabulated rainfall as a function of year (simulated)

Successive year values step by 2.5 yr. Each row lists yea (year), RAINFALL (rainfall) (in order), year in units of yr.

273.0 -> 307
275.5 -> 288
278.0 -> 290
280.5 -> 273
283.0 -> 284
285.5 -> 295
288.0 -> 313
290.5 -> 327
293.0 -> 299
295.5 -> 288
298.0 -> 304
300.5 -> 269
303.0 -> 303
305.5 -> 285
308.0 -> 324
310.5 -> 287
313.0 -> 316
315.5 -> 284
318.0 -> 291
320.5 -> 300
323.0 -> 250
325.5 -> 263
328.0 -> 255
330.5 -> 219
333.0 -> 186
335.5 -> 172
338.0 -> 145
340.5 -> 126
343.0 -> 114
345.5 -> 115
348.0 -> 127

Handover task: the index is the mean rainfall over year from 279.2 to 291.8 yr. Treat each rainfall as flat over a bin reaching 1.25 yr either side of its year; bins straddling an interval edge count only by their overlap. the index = 298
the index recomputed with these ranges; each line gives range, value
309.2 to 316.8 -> 296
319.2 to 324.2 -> 275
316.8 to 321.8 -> 295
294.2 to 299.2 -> 296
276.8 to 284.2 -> 282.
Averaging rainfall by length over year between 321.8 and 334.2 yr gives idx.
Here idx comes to 235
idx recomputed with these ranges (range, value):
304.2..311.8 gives 299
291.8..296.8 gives 294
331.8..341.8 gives 157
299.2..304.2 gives 286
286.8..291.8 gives 320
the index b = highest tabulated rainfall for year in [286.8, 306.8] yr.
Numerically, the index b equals 327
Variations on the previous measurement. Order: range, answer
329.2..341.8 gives 219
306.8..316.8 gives 324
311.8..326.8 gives 316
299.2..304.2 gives 303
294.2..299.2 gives 304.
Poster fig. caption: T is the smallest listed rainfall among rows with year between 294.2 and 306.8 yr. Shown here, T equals 269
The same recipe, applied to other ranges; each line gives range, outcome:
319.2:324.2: 250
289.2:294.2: 299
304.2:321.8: 284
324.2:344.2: 114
